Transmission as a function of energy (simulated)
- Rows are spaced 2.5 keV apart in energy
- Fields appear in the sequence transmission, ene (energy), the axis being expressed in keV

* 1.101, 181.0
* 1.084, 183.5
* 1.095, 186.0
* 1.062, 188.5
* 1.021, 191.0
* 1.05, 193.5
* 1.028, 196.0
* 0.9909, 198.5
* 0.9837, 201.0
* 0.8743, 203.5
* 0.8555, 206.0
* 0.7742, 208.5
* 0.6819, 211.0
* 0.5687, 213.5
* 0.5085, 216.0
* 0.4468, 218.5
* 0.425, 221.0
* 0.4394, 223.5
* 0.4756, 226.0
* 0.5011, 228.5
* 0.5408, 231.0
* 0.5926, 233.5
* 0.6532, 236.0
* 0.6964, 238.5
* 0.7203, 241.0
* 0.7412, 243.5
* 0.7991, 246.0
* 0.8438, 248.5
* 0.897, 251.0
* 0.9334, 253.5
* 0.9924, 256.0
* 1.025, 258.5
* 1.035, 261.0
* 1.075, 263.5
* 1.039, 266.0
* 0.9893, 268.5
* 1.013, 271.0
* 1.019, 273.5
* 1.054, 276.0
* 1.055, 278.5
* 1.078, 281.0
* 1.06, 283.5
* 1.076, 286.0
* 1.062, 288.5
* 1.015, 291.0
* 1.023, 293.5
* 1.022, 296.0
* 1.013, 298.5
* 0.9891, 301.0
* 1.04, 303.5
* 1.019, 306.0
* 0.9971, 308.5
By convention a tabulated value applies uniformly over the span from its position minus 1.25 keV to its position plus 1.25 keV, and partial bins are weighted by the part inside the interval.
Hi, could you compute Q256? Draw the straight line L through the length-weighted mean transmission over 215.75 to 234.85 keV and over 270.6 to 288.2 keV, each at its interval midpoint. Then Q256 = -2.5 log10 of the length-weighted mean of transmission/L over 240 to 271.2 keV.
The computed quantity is -0.16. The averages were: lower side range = 0.491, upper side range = 1.05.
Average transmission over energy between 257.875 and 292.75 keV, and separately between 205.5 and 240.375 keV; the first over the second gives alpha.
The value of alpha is 1.80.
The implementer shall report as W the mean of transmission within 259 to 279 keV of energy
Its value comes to 1.03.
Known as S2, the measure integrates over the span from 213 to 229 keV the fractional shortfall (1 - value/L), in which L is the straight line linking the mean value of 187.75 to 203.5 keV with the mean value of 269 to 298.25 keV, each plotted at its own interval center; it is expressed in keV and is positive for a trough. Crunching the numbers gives 8.5 keV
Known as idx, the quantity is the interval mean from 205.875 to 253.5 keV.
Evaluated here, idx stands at 0.643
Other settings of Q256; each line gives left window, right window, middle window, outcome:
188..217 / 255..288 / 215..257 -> 0.41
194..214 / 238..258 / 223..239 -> 0.46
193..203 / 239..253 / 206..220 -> 0.46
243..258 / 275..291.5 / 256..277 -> -0.07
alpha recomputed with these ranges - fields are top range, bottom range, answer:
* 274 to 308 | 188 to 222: 1.29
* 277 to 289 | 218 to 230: 2.32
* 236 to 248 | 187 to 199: 0.71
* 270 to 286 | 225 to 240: 1.81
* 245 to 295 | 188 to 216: 1.15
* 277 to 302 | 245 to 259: 1.14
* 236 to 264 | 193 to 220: 1.11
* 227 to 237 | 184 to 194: 0.54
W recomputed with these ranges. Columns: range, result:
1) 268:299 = 1.04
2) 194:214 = 0.863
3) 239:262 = 0.88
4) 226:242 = 0.605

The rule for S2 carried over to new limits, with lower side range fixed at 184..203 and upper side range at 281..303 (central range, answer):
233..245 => 4.0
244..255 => 1.8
